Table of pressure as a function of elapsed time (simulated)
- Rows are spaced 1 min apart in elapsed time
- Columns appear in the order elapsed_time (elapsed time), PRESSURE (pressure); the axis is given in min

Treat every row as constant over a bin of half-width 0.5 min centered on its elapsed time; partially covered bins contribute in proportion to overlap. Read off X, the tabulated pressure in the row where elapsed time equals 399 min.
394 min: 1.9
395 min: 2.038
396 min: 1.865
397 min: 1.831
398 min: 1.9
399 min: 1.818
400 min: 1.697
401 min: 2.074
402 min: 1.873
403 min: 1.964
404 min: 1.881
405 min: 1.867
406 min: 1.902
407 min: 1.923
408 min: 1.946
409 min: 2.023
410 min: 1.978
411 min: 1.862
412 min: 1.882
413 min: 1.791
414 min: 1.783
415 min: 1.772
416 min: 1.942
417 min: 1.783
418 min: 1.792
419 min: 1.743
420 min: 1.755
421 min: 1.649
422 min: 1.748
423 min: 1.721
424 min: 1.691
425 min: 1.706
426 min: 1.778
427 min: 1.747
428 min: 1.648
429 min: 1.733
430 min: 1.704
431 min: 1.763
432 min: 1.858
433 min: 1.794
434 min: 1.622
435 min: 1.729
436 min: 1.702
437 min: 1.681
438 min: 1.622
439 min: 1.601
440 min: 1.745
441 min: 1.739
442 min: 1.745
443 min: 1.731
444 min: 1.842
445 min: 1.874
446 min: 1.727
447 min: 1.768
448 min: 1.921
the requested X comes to 1.818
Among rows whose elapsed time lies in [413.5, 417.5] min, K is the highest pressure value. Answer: 1.942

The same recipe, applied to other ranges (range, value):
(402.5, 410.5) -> 2.023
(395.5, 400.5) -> 1.9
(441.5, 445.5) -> 1.874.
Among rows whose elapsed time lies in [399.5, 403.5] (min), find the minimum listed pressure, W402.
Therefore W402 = 1.697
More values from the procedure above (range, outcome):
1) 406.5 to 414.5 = 1.783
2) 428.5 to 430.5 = 1.704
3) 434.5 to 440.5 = 1.601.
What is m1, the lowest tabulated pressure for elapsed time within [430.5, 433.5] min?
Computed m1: 1.763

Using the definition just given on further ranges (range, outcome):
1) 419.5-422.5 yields 1.649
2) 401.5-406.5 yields 1.867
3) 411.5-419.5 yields 1.743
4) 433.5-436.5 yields 1.622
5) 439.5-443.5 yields 1.731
